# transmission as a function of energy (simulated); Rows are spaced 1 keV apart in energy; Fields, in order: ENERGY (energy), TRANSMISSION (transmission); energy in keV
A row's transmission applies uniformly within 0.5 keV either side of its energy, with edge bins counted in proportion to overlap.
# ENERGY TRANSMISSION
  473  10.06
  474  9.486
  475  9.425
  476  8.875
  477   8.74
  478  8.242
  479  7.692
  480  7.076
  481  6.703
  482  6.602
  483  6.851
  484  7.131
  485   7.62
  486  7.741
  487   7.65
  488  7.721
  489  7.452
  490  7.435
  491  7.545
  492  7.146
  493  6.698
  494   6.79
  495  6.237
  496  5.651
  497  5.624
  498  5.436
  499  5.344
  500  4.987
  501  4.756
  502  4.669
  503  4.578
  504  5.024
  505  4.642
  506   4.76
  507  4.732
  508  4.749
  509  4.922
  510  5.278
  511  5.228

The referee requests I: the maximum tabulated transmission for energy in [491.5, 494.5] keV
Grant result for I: 7.146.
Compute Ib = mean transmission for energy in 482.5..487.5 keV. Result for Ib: 7.4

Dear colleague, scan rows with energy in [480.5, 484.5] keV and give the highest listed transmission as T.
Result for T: 7.131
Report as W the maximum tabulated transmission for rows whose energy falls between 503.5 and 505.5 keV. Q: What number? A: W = 5.024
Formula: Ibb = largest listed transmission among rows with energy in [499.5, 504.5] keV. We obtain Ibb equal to 5.024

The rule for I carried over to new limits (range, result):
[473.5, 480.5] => 9.486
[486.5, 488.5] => 7.721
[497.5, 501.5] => 5.436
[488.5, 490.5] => 7.452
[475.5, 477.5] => 8.875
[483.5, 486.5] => 7.741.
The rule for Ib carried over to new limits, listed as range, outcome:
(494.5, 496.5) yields 5.94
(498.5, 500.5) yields 5.17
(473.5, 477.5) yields 9.13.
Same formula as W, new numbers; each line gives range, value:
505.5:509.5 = 4.922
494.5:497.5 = 6.237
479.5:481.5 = 7.076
